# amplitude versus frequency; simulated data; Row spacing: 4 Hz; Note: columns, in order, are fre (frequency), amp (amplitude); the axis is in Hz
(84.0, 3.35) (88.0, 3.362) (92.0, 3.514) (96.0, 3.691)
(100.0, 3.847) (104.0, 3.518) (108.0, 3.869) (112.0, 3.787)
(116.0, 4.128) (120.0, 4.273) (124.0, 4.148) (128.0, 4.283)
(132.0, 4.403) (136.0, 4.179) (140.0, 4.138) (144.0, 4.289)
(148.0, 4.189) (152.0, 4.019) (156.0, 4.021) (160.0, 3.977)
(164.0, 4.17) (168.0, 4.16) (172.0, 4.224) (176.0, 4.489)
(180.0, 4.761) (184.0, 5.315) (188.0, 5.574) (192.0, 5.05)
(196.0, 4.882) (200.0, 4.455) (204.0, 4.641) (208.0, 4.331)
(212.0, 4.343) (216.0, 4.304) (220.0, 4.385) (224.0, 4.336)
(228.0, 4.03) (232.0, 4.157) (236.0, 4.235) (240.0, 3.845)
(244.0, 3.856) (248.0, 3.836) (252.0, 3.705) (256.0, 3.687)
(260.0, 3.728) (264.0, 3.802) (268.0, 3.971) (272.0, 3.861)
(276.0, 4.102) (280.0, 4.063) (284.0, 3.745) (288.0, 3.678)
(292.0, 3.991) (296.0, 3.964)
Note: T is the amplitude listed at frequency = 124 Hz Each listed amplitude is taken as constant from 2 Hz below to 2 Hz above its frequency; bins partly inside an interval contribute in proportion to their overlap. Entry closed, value 4.148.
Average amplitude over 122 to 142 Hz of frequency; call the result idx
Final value 4.23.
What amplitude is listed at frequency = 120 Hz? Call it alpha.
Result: 4.273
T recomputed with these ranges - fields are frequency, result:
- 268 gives 3.971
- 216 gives 4.304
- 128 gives 4.283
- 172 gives 4.224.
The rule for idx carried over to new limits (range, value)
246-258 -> 3.74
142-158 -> 4.13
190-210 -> 4.67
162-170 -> 4.17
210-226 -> 4.34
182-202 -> 5.06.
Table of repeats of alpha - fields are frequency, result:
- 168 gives 4.16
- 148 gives 4.189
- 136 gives 4.179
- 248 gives 3.836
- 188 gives 5.574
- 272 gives 3.861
